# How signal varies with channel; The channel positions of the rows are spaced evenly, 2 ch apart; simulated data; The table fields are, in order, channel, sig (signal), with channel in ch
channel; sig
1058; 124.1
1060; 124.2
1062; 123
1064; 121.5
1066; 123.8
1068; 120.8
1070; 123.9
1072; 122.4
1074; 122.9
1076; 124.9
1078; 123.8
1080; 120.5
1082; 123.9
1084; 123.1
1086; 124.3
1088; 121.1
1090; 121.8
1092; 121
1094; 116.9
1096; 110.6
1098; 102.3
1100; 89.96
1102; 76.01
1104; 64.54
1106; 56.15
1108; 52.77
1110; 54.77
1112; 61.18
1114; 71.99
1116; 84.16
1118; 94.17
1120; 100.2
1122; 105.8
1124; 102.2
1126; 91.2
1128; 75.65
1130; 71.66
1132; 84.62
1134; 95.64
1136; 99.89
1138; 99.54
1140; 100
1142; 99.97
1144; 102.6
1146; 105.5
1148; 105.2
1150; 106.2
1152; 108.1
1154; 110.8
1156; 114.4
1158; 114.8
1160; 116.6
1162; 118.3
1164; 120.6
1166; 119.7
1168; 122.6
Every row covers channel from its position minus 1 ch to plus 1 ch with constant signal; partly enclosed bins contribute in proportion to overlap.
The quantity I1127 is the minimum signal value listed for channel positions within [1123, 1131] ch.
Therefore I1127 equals 71.66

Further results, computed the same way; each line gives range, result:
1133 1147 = 95.64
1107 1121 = 52.77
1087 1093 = 121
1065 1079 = 120.8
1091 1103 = 76.01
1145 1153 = 105.2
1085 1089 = 121.1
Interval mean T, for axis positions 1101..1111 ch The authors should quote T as 60.8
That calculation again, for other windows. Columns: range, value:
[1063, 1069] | 122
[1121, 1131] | 89.3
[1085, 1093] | 122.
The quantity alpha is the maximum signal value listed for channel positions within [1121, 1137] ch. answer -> 105.8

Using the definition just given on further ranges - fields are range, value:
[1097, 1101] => 102.3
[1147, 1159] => 114.8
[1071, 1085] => 124.9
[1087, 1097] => 121.8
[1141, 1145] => 102.6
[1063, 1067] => 123.8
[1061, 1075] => 123.9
